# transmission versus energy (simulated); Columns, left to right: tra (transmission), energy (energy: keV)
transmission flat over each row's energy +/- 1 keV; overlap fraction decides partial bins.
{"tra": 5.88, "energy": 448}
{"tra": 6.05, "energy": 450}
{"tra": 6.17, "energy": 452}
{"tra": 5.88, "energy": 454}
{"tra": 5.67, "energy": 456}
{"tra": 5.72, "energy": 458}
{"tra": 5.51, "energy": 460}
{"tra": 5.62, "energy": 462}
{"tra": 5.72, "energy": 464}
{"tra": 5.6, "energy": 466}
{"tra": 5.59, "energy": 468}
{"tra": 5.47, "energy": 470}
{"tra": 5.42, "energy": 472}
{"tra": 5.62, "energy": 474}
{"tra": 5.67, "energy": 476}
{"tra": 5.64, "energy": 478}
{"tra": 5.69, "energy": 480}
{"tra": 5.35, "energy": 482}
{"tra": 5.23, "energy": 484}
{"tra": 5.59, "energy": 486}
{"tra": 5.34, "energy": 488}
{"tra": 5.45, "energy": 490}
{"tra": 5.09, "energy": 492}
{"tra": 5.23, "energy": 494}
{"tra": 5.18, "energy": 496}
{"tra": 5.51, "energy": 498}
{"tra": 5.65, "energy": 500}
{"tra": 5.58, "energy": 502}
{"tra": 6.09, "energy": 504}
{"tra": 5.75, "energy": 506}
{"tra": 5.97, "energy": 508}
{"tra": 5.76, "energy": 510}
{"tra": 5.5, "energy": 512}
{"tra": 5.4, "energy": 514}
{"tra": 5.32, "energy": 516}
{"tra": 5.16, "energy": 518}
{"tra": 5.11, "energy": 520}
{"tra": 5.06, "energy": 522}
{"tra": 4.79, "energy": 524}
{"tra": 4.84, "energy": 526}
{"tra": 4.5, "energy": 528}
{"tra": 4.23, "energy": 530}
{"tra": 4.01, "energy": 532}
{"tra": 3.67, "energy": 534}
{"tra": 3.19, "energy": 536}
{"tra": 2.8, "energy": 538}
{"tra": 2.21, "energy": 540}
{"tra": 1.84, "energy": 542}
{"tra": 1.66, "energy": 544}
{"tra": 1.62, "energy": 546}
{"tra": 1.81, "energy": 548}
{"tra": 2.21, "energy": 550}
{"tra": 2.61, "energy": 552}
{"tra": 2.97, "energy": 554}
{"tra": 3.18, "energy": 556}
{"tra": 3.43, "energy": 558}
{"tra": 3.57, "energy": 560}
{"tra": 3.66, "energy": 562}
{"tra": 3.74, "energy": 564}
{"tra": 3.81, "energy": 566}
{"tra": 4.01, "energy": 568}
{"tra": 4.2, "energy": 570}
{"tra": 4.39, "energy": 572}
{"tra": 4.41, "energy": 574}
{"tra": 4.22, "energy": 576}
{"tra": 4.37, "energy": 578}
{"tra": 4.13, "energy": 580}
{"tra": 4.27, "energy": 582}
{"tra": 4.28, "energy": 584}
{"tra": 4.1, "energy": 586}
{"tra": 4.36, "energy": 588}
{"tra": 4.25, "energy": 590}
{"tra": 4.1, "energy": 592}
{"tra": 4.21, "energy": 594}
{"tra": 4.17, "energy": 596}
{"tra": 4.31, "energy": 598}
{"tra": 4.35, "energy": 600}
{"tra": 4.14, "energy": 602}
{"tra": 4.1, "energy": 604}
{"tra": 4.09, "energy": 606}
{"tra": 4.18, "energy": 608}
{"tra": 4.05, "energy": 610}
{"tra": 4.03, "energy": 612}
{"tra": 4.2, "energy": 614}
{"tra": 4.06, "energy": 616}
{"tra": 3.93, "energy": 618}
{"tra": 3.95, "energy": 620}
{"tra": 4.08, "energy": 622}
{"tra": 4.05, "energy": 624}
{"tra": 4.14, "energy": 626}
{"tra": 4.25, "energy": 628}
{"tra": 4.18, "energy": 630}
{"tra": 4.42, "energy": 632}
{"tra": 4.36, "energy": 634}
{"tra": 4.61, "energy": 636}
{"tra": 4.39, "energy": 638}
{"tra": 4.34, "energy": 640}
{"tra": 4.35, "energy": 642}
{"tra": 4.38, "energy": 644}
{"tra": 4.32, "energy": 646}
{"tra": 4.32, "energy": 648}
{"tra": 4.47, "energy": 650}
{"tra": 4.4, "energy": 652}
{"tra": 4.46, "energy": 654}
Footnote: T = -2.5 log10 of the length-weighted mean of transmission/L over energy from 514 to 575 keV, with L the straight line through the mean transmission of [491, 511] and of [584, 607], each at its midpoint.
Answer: 0.34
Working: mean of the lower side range 5.58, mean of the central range 3.63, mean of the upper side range 4.2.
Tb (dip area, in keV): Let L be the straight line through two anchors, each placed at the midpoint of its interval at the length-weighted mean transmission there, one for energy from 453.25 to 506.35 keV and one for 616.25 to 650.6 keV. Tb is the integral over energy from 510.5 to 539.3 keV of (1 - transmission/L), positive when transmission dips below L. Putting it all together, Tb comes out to 3.6 keV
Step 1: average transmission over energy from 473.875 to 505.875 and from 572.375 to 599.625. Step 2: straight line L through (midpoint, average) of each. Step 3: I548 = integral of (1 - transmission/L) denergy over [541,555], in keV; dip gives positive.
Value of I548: 7.8 keV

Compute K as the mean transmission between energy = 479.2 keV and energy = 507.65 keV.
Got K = 5.49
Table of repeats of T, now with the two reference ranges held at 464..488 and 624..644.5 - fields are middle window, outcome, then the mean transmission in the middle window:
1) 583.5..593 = 0.11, 4.21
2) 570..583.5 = 0.11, 4.29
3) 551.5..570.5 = 0.35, 3.52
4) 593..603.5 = 0.09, 4.23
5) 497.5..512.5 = -0.08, 5.74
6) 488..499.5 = 0.02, 5.31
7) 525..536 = 0.23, 4.15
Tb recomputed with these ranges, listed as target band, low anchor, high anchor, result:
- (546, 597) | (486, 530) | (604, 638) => 10.0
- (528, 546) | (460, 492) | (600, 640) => 7.3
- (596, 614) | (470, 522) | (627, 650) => 1.8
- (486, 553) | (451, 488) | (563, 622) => 9.1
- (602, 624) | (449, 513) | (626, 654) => 2.4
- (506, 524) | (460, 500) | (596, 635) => -0.9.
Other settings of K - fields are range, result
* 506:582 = 3.9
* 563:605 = 4.19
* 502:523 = 5.52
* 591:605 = 4.2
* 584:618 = 4.17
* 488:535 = 5.17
